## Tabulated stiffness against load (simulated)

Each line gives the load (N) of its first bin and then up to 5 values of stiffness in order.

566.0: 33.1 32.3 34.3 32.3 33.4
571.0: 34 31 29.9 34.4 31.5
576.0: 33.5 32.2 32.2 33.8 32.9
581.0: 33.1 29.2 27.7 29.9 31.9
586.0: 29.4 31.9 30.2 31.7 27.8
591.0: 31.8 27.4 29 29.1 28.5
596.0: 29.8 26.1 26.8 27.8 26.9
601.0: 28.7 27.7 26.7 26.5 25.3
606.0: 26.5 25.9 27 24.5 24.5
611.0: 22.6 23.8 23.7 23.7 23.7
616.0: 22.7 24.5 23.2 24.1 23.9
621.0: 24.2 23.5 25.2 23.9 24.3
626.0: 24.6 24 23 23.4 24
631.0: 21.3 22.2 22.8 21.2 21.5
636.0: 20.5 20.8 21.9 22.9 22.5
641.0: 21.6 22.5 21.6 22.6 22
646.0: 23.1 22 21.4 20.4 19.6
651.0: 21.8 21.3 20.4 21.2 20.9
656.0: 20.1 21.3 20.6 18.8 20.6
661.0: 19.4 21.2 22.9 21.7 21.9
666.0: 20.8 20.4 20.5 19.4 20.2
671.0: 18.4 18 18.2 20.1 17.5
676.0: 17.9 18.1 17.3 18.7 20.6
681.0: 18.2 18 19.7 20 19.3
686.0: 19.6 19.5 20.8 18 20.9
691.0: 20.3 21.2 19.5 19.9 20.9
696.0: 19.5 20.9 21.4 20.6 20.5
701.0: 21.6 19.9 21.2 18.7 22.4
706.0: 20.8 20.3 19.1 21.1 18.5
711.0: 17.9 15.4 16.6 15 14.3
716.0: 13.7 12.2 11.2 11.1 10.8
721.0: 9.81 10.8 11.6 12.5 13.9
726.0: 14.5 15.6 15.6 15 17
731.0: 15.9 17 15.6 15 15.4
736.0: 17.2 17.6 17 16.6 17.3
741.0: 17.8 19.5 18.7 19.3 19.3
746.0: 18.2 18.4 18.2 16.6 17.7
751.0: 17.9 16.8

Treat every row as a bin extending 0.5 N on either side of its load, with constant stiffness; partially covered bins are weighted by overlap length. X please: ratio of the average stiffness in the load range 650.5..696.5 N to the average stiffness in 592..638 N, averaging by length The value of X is 0.80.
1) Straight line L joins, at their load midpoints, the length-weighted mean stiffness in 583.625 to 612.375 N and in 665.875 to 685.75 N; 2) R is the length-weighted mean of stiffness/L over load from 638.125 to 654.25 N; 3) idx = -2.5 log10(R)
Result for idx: 0.03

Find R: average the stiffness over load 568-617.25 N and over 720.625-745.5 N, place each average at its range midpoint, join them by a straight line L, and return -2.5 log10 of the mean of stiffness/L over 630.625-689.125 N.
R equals 0.10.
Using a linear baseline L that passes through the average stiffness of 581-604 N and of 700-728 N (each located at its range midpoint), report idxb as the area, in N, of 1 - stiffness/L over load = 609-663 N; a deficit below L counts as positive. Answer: 4.4 N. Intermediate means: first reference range 28.9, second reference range 16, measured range 22.3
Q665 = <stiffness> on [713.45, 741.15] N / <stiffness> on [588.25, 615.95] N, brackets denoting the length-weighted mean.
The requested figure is 0.54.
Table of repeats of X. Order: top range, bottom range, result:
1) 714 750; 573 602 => 0.51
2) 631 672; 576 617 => 0.75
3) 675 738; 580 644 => 0.68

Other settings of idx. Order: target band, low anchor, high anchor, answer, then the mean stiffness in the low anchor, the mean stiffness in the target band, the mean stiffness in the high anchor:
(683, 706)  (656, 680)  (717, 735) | -0.196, 19.8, 20.3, 13.7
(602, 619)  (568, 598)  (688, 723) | 0.132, 30.9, 24.7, 17.8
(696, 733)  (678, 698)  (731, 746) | 0.125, 19.7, 16.5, 17.4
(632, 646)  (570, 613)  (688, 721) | 0.120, 29.1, 21.9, 18.2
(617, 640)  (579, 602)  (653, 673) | 0.077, 29.5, 23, 20.4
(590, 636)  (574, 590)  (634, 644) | 0.044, 31.4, 25.1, 21.8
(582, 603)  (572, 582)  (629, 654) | 0.032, 32.4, 29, 21.8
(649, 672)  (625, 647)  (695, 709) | 0.061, 22.4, 20.5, 20.6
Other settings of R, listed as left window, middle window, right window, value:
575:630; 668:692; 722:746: 0.08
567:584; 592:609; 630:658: 0.04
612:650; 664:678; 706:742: 0.02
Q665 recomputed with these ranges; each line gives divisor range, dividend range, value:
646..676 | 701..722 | 0.81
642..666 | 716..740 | 0.68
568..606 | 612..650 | 0.76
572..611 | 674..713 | 0.67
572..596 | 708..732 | 0.47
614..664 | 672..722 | 0.82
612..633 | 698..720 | 0.75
